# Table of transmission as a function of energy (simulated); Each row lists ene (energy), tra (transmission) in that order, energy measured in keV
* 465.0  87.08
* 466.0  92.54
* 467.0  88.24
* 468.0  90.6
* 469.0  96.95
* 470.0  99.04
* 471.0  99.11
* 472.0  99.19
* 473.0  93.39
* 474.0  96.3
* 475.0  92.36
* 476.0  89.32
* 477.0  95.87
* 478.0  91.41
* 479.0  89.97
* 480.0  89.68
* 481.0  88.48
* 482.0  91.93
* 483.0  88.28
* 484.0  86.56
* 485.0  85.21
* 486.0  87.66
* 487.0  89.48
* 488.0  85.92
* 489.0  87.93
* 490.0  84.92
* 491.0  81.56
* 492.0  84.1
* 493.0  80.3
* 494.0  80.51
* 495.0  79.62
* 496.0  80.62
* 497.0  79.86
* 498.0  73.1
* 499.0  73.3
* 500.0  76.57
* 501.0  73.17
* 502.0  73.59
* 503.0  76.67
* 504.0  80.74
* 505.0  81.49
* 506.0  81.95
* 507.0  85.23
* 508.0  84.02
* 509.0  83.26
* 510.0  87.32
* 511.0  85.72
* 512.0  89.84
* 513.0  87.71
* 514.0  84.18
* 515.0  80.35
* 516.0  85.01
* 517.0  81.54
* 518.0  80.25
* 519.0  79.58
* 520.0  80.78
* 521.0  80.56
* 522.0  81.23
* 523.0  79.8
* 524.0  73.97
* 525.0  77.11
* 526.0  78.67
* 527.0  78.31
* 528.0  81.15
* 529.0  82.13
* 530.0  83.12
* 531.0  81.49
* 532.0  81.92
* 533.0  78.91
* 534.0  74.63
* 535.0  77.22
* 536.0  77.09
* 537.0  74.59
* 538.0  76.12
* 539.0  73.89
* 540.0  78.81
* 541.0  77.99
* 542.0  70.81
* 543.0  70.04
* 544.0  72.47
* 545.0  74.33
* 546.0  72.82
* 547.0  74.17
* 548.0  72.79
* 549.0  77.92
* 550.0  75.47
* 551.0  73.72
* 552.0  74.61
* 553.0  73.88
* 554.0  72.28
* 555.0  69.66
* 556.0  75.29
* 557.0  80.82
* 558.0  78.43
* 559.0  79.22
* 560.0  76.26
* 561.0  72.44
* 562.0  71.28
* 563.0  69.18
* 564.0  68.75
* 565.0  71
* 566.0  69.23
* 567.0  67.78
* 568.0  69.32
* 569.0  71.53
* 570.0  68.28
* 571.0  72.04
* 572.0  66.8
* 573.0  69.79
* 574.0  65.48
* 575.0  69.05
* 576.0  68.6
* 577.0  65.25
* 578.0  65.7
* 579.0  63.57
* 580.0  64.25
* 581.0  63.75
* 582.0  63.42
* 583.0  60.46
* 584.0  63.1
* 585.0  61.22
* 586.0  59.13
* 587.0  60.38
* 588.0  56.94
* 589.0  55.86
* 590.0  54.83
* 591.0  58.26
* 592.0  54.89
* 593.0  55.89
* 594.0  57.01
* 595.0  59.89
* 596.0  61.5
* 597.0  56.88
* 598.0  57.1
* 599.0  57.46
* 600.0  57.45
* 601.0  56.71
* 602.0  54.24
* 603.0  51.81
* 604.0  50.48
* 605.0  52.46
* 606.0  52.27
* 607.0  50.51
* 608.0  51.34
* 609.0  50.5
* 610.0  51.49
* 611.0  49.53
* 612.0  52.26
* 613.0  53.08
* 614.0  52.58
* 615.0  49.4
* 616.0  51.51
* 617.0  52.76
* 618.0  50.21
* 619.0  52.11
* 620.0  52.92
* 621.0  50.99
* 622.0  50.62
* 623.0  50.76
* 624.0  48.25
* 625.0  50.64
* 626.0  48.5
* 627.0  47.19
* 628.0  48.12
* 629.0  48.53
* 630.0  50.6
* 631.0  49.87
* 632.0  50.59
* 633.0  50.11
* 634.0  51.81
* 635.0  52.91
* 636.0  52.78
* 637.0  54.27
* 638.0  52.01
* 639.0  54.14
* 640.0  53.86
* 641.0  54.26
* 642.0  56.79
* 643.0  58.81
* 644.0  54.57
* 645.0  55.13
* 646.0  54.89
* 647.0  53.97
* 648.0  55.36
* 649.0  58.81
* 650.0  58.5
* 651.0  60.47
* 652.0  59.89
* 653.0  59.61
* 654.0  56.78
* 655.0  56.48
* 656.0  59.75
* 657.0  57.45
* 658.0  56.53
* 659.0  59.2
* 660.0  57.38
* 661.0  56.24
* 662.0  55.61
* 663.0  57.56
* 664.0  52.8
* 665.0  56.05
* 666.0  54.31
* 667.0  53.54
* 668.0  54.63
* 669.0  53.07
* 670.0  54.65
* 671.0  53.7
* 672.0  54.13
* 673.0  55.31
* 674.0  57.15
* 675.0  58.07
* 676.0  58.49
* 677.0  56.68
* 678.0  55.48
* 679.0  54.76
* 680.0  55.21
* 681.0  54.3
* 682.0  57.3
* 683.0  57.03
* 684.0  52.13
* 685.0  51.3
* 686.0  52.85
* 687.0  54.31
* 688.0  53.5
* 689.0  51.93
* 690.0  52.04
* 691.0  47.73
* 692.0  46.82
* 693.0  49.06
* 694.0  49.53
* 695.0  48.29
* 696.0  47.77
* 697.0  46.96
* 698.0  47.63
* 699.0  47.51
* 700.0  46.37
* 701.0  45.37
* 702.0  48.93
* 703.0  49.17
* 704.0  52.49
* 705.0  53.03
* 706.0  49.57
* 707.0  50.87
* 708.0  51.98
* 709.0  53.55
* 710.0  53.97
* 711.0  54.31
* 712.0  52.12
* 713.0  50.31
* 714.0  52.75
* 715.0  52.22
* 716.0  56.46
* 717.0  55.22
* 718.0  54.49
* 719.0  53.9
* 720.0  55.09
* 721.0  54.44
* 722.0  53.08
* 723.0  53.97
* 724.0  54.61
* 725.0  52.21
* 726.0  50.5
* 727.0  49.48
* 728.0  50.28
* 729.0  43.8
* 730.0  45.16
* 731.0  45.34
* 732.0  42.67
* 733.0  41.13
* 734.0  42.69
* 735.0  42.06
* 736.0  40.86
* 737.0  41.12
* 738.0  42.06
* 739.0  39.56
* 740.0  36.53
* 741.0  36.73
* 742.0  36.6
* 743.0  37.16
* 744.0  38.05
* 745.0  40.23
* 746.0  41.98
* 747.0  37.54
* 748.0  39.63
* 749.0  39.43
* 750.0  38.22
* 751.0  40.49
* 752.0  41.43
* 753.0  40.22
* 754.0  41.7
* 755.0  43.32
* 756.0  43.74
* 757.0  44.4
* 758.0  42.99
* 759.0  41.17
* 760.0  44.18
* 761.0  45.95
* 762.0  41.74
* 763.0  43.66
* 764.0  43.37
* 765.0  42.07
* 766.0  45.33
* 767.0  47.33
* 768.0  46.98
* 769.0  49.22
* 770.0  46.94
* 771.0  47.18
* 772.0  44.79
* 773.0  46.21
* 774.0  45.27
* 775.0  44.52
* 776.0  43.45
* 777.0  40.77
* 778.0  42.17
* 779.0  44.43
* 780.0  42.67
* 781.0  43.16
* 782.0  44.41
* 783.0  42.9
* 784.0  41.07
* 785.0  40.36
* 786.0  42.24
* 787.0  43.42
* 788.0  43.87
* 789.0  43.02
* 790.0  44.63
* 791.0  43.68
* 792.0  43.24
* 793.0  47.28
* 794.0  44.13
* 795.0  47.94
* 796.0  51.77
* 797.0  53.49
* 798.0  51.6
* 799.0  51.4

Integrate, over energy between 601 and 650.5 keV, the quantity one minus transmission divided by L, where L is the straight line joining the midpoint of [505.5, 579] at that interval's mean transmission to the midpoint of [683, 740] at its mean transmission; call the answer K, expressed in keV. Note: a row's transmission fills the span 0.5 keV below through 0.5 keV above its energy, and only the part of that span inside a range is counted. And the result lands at 8.3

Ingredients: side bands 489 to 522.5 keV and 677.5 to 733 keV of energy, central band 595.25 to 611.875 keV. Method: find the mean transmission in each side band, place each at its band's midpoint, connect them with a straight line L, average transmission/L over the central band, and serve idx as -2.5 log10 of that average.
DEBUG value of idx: 0.23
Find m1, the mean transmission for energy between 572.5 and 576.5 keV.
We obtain 68.2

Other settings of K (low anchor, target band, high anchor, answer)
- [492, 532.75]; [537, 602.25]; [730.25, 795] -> 4.2 keV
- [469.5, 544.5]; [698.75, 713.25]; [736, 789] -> 0.2 keV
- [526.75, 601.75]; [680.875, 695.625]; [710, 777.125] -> 0.3 keV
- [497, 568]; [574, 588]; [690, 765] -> 1.2 keV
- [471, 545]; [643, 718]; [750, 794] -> 4.3 keV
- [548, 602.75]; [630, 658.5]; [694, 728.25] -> 1.6 keV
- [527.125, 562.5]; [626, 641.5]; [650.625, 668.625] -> 2.5 keV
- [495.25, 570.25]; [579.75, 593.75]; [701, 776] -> 2.0 keV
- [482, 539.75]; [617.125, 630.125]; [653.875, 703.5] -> 2.6 keV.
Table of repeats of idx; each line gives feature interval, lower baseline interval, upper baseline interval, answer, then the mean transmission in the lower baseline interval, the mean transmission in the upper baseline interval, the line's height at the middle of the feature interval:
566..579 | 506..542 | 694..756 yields 0.065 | 80.6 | 46.6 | 72.4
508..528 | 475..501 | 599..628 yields -0.068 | 84.8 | 51.6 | 76.9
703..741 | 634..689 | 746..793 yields -0.008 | 55.6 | 43.3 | 48.7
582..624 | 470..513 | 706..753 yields 0.226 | 85.6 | 46.4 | 67.2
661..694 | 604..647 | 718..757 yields -0.125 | 51.8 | 44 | 48.2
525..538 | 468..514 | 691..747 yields 0.004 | 86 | 47.7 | 79.2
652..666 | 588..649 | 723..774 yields -0.141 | 53.2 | 43.3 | 50.1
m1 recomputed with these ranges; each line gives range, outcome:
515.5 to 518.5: 82.3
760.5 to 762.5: 43.8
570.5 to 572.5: 69.4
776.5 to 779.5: 42.5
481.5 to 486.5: 87.9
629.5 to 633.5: 50.3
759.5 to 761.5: 45.1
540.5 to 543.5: 72.9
